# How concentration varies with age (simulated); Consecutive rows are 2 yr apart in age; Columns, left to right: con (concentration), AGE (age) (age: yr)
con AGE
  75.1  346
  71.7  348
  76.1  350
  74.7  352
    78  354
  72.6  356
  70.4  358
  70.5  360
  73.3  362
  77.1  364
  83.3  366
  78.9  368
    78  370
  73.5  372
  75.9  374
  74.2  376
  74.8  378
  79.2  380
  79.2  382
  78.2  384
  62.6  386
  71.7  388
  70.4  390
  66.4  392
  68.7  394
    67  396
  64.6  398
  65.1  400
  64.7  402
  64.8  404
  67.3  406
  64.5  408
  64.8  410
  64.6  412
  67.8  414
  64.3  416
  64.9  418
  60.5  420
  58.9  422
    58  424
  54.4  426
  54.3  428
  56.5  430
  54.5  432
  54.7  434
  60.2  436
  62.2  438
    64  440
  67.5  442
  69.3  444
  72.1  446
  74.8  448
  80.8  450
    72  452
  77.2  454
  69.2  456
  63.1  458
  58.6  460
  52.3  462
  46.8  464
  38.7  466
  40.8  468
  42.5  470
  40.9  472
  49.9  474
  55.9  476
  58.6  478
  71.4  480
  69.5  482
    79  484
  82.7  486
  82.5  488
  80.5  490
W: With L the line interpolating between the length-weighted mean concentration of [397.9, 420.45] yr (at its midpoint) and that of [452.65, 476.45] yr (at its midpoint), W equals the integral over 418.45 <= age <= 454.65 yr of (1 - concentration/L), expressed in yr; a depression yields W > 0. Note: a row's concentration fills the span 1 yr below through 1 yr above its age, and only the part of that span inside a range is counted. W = -3.12 yr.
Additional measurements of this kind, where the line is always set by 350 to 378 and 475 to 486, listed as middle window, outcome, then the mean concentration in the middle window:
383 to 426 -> 4.44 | 65.4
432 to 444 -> 1.55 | 61.8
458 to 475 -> 5.38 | 47.3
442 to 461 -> -0.14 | 70.6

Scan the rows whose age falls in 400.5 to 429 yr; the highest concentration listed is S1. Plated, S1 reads 67.8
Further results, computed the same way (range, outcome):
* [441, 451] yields 80.8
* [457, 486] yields 82.7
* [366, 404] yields 83.3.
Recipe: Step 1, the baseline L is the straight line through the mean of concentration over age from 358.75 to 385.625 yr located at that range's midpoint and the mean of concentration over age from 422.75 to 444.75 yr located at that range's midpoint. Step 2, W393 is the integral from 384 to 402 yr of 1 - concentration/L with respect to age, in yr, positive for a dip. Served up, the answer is 0.77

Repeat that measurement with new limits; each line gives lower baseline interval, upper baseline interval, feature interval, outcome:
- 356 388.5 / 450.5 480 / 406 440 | 2.1 yr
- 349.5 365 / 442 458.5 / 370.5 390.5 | -0.2 yr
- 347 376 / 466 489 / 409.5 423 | 0.9 yr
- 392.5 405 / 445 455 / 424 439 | 3.2 yr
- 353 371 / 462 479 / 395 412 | -0.1 yr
